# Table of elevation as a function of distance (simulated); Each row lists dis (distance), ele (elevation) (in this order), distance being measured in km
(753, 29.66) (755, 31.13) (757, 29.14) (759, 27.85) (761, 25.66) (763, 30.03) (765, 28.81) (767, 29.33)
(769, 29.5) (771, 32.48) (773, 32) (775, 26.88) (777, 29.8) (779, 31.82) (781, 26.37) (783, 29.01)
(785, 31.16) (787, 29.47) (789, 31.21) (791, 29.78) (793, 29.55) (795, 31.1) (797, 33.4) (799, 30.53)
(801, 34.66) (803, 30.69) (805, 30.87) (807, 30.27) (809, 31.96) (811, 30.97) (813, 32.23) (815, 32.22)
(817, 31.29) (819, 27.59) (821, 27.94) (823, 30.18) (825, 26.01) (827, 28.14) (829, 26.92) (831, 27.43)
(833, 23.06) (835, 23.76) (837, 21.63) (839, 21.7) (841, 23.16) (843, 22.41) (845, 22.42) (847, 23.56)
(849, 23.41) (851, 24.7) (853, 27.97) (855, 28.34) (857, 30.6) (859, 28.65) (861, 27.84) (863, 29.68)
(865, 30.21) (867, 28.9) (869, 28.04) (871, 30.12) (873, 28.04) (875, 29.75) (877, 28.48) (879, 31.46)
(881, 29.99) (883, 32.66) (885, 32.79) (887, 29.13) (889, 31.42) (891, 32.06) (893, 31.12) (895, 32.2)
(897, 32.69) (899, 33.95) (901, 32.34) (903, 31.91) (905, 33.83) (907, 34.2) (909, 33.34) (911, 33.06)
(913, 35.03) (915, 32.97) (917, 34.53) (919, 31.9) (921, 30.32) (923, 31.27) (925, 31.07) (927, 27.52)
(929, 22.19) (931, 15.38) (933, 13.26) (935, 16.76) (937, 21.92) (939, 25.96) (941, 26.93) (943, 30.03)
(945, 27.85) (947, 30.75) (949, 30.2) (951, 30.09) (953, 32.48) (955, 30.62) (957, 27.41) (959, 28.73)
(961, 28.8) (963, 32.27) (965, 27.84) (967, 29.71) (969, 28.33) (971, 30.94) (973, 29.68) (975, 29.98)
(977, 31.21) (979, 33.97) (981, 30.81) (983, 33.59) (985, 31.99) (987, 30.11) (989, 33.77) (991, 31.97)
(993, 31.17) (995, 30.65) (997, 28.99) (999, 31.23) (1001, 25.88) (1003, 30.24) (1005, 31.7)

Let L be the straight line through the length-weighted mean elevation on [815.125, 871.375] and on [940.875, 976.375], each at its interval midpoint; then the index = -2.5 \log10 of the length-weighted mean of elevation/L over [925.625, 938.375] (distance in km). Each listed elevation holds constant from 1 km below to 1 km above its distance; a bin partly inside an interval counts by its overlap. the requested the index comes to 0.40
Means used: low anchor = 26.7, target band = 20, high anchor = 29.7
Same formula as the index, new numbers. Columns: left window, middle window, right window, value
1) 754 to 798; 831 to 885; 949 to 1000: 0.12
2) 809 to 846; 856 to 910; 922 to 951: -0.19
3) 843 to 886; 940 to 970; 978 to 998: 0.05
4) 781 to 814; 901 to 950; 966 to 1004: 0.08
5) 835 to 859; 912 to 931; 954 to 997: -0.07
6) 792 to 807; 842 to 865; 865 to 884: 0.14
